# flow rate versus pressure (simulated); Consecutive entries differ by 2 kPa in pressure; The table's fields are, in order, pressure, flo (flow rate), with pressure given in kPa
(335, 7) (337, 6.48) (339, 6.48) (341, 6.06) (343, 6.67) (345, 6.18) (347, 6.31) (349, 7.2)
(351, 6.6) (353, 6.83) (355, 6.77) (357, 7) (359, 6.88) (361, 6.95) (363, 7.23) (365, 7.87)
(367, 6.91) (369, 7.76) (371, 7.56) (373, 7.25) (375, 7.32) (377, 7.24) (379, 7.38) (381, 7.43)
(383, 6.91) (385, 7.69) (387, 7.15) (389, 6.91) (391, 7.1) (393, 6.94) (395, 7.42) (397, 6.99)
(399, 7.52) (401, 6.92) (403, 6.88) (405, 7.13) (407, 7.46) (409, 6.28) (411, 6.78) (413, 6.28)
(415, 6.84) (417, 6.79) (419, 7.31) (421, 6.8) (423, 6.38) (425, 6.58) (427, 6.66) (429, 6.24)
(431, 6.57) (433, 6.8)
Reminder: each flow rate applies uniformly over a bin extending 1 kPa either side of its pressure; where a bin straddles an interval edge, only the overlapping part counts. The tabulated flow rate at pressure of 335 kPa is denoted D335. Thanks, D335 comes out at 7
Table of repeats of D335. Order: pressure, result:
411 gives 6.78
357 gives 7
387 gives 7.15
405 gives 7.13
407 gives 7.46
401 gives 6.92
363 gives 7.23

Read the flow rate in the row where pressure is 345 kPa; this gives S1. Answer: 6.18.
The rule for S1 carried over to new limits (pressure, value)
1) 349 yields 7.2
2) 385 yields 7.69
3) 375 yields 7.32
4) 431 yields 6.57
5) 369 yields 7.76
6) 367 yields 6.91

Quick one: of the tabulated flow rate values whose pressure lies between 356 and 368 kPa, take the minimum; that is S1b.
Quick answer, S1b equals 6.88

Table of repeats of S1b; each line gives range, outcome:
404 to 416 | 6.28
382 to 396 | 6.91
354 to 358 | 6.77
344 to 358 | 6.18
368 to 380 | 7.24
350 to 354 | 6.6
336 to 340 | 6.48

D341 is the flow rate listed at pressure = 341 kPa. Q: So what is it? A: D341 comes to 6.06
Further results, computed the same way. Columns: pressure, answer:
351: 6.6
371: 7.56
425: 6.58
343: 6.67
